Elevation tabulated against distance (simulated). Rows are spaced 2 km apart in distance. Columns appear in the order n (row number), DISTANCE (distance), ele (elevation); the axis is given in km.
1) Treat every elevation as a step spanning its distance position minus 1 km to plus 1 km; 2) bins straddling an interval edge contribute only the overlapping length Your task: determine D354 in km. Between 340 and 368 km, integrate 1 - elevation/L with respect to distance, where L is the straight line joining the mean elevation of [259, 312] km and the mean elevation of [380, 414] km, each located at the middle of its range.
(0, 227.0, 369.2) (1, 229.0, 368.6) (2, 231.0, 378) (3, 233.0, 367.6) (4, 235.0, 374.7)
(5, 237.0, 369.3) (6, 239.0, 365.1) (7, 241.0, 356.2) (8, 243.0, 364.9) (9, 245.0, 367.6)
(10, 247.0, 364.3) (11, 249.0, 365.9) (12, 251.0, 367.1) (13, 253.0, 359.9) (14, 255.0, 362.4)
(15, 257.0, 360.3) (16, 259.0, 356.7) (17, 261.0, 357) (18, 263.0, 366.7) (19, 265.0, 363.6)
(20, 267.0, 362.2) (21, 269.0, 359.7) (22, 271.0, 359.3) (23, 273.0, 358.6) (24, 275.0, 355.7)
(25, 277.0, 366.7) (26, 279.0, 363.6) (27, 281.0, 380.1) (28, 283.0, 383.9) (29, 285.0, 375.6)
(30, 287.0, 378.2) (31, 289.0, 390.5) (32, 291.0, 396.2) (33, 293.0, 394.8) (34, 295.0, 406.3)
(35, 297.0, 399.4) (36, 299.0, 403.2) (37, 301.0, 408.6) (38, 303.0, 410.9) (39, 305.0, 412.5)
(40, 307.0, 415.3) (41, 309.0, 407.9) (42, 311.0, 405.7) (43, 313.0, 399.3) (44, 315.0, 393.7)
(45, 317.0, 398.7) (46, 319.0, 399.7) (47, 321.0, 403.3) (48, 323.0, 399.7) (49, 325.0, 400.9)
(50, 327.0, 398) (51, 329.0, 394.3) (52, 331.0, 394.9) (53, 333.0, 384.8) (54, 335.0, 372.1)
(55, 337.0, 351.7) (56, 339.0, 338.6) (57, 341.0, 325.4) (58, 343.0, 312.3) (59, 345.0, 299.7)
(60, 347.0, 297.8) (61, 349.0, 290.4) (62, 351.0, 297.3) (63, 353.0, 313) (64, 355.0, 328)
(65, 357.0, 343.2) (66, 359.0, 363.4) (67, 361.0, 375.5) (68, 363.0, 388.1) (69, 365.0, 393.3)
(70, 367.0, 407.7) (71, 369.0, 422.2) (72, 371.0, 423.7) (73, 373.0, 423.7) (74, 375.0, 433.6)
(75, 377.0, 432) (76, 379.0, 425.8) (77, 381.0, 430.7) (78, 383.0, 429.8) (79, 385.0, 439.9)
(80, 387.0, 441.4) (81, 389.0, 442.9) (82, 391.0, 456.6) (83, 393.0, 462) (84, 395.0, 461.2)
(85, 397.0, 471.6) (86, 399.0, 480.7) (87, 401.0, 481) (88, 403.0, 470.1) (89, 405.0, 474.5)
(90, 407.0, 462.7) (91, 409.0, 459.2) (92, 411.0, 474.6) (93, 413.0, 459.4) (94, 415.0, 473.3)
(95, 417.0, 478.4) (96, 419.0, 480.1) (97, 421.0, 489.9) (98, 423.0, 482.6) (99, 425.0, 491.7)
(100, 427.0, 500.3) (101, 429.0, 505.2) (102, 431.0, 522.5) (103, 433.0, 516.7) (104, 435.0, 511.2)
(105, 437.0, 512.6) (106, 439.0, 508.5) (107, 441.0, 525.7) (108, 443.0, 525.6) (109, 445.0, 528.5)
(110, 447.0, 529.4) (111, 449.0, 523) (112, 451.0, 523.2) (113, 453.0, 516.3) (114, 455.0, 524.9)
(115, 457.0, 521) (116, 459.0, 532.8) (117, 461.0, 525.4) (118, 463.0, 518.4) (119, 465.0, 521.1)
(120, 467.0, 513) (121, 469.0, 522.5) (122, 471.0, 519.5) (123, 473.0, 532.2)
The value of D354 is 6.0 km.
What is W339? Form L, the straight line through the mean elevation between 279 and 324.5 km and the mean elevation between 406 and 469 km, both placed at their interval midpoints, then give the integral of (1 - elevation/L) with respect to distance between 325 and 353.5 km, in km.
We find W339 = 5.6 km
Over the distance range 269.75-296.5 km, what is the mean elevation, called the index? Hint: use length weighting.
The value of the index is 378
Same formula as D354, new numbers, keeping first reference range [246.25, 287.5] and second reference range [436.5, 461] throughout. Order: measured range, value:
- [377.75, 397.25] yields 1.0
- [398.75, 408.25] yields 0.2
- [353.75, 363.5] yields 1.9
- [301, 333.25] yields 0.5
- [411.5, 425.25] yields 0.5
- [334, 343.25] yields 1.8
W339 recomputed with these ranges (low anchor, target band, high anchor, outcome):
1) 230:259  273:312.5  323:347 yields -3.2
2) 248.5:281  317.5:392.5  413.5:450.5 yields 9.5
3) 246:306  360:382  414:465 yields 2.0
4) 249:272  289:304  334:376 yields -1.8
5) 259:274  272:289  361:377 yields -0.2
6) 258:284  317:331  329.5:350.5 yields -2.3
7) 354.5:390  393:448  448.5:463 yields -1.9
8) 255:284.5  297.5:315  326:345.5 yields -2.2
